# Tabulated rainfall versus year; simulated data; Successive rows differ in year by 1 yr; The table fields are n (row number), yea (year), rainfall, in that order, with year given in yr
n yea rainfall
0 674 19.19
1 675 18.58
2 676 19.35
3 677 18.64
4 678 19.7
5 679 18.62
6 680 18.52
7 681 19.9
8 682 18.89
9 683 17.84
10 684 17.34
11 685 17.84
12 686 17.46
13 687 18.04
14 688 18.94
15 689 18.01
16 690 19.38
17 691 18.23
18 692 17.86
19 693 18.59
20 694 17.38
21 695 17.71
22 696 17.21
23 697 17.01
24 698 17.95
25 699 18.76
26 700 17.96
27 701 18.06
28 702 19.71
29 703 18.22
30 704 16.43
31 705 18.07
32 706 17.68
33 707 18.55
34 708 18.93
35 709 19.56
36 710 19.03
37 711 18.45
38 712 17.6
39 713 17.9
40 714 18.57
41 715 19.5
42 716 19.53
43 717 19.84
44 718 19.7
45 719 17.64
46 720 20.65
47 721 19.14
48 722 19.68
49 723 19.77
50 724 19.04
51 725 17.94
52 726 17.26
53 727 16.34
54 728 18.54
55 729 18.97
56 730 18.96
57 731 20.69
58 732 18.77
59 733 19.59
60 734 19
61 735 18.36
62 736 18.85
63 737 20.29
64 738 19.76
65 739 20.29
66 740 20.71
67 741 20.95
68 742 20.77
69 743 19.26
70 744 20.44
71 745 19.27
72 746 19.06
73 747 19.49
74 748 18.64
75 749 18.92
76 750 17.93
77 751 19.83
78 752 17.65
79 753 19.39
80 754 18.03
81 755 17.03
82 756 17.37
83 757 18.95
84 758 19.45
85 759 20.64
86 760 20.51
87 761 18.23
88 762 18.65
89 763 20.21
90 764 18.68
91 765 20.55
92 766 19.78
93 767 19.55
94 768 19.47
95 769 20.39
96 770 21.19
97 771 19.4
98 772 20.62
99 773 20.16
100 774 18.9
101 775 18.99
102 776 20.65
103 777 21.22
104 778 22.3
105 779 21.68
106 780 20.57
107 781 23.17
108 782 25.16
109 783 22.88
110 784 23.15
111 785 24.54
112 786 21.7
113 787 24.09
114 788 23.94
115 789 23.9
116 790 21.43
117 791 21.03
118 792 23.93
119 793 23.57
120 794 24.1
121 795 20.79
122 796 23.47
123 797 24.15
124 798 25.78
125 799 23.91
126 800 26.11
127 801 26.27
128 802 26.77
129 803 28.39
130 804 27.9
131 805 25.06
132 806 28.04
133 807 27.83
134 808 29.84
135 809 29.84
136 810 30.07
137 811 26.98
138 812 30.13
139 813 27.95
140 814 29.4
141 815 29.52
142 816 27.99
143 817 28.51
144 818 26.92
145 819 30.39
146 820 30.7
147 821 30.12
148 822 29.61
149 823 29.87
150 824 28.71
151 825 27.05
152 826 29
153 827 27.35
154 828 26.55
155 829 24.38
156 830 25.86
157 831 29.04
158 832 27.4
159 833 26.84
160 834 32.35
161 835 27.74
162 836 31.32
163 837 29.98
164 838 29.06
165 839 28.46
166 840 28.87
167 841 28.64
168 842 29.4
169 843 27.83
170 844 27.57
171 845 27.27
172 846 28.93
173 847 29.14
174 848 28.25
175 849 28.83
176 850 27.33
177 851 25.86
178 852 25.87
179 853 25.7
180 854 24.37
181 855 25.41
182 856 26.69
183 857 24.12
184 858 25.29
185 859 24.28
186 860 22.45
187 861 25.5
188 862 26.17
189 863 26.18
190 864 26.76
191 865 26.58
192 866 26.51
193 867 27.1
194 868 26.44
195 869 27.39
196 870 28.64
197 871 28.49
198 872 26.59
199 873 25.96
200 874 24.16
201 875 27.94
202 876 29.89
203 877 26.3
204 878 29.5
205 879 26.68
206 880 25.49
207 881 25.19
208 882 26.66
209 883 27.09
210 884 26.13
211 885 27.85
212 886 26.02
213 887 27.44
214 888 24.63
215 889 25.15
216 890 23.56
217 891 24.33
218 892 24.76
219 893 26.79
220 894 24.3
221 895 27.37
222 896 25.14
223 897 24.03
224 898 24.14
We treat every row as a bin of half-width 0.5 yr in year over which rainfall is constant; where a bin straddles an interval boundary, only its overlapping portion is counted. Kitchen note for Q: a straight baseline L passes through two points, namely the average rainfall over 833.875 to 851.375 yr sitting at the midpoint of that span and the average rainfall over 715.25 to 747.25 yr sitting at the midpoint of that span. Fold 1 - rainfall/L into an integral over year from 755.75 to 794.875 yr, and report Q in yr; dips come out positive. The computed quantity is 3.2 yr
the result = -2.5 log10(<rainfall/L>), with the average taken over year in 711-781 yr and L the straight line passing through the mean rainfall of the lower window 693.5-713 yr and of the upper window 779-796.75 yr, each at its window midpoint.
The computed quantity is 0.06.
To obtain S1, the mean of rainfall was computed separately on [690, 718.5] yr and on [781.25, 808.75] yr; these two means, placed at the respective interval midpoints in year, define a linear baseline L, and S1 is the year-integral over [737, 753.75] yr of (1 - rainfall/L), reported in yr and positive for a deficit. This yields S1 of 1.4 yr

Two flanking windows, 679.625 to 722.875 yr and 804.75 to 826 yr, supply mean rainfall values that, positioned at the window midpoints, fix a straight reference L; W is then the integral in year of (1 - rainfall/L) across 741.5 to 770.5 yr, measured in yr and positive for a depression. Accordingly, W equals 5.1 yr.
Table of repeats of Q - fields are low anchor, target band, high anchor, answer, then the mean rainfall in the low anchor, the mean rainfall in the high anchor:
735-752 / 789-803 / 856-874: -1.1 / 19.6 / 26.1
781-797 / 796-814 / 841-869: -2.4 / 23.2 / 26.6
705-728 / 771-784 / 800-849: 1.5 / 18.7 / 28.4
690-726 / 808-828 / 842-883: -3.8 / 18.5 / 26.7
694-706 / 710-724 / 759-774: -0.5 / 17.9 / 19.8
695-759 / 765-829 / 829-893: -4.9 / 18.8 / 26.9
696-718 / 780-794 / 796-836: 1.2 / 18.4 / 27.9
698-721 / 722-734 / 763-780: 0.2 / 18.6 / 20.2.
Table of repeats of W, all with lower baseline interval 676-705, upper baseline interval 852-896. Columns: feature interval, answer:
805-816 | -2.5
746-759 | 1.4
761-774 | 1.1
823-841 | -2.9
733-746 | 0.4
